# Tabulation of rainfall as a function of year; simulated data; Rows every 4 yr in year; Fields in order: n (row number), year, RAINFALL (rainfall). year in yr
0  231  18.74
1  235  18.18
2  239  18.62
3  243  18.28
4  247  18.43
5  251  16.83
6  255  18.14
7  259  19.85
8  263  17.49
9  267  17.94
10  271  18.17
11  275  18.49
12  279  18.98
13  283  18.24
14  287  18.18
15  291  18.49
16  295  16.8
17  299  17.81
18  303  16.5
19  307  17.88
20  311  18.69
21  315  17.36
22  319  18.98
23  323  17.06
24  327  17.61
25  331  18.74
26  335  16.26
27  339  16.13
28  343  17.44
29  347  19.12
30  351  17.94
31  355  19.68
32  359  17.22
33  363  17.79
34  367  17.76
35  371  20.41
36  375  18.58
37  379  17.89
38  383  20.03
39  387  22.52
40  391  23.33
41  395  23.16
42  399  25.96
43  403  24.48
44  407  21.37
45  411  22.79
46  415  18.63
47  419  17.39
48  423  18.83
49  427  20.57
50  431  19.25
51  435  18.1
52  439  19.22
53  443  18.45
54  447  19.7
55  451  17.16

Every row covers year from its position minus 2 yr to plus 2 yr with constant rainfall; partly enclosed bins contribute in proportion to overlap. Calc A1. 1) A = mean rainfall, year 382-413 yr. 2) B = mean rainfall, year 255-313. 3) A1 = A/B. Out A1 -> 1.3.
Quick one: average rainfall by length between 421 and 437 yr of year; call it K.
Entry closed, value 19.2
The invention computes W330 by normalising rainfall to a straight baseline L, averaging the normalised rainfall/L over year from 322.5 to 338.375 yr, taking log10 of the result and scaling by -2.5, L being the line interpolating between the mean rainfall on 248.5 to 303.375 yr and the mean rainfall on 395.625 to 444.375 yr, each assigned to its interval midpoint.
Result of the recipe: 0.10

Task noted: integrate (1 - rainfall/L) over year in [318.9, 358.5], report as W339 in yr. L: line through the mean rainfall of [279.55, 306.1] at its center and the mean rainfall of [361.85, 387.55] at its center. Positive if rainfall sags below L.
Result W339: 1.5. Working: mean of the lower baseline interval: 17.8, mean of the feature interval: 17.8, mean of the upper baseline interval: 19.1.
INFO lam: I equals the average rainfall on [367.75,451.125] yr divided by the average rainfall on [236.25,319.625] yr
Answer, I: 1.1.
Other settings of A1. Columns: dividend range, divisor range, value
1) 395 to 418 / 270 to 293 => 1.22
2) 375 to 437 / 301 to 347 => 1.19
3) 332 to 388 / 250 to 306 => 1.02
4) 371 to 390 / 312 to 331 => 1.12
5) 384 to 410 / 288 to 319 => 1.31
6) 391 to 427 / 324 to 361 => 1.22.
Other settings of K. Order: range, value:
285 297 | 17.8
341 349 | 18.3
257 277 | 18.4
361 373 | 18.7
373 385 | 18.8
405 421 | 20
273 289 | 18.5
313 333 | 17.9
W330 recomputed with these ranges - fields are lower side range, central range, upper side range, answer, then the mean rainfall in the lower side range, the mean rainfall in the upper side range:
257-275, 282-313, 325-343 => 0.00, 18.4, 17.2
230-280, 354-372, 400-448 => 0.06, 18.3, 20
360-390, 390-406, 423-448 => -0.24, 19.3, 19.2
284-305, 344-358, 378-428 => 0.05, 17.6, 21.4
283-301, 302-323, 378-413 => 0.05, 17.9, 22.5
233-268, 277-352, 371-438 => 0.09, 18.2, 20.8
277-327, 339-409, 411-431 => -0.08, 17.9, 19.3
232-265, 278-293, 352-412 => 0.03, 18.2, 20.8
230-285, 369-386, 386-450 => 0.04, 18.3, 20.8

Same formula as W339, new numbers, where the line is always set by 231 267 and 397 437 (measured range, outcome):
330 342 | 1.59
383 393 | -1.01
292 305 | 1.25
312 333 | 1.46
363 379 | 1.12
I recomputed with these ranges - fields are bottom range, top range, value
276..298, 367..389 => 1.09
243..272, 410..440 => 1.06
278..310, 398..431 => 1.18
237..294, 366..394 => 1.11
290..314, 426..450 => 1.08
